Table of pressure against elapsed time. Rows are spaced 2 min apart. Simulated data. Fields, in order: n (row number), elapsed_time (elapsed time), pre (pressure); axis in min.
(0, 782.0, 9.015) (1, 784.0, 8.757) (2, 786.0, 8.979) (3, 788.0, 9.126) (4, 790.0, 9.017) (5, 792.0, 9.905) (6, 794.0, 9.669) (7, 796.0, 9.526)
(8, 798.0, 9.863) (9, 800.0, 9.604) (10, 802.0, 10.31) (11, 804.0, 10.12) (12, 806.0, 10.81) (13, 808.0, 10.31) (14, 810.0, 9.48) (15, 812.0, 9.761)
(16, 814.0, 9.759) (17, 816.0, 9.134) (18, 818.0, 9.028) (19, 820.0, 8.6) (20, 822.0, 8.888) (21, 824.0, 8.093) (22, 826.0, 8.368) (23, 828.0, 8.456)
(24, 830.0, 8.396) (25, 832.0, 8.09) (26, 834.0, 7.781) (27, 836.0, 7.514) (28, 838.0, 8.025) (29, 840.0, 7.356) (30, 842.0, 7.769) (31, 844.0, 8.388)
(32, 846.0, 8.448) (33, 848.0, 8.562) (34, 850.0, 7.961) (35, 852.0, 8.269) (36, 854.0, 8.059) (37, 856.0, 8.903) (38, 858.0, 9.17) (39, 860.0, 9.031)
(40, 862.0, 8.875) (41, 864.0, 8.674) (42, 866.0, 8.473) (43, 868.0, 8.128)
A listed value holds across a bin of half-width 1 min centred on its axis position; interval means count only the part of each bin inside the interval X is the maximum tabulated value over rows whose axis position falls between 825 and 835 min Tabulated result 8.456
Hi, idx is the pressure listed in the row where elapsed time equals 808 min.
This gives 10.31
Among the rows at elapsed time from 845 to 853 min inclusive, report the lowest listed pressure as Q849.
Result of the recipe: 7.961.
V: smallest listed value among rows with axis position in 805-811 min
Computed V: 9.48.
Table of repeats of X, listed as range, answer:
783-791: 9.126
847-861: 9.17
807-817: 10.31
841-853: 8.562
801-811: 10.81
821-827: 8.888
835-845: 8.388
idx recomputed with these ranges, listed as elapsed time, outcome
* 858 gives 9.17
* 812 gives 9.761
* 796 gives 9.526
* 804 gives 10.12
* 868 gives 8.128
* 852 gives 8.269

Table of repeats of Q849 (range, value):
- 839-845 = 7.356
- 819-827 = 8.093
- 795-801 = 9.526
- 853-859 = 8.059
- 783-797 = 8.757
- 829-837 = 7.514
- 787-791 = 9.017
